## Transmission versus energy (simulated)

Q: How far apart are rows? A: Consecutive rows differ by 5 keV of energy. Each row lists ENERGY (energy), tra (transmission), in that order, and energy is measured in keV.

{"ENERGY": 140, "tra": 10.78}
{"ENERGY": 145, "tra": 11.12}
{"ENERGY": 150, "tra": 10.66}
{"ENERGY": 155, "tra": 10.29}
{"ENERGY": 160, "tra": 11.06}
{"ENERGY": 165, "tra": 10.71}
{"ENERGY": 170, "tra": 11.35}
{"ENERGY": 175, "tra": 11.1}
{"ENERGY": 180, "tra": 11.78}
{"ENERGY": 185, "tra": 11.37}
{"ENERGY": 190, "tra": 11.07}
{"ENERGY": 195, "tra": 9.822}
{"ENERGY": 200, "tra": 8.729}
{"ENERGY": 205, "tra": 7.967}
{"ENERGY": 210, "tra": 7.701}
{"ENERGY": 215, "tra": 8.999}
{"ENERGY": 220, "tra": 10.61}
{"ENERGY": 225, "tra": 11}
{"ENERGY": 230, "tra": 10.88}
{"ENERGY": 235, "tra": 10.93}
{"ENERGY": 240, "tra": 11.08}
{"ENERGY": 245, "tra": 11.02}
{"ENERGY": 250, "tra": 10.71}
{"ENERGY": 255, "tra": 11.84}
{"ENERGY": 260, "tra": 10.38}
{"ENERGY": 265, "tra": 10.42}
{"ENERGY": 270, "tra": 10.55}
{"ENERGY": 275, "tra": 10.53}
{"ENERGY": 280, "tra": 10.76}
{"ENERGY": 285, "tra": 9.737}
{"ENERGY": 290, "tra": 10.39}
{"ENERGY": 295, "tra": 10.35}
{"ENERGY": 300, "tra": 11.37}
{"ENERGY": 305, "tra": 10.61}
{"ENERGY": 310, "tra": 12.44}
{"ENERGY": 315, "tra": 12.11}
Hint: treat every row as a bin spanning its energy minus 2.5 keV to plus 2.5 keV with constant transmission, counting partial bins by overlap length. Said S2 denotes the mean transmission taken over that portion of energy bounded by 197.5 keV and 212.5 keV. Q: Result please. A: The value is 8.13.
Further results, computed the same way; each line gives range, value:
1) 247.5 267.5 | 10.8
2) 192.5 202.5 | 9.28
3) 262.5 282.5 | 10.6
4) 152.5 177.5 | 10.9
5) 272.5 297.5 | 10.4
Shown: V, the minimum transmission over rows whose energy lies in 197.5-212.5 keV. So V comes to 7.701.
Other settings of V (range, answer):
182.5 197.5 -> 9.822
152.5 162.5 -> 10.29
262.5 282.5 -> 10.42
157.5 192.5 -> 10.71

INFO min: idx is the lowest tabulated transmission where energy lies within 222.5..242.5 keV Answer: 10.88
